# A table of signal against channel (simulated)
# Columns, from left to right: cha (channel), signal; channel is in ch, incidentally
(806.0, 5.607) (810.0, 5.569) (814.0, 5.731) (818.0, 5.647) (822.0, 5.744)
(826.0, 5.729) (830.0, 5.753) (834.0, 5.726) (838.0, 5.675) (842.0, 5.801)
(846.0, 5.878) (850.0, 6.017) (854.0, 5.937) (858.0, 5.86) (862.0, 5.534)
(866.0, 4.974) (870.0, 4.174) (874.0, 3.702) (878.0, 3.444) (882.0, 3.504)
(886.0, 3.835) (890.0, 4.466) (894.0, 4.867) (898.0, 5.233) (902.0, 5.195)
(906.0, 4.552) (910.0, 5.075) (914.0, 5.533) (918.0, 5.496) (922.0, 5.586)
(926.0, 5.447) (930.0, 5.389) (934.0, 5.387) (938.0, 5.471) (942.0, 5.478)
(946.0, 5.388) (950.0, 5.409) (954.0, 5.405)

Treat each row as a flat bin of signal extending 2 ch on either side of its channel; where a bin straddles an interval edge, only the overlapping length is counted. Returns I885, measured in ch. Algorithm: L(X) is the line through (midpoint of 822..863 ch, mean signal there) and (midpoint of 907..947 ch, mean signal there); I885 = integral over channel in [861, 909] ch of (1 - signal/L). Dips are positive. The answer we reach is 9.9 ch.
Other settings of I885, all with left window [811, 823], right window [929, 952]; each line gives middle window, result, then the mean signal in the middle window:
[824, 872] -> 0.3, 5.59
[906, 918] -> 0.6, 5.21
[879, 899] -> 4.5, 4.29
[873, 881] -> 2.9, 3.55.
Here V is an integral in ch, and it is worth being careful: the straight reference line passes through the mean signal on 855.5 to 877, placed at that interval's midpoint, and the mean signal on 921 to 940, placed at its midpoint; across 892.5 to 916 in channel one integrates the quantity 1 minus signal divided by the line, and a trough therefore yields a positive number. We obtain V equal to 0.5 ch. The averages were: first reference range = 4.81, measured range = 5.08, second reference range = 5.45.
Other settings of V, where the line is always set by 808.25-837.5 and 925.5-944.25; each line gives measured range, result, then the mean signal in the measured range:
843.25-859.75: -0.8 ch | 5.92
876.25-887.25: 3.9 ch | 3.58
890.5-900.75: 1.0 ch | 4.98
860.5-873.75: 2.1 ch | 4.71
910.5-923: 0.0 ch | 5.48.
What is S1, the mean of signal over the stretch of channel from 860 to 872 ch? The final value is 4.89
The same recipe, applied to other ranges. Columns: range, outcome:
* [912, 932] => 5.49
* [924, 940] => 5.42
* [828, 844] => 5.74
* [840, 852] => 5.9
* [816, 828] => 5.71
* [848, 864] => 5.84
